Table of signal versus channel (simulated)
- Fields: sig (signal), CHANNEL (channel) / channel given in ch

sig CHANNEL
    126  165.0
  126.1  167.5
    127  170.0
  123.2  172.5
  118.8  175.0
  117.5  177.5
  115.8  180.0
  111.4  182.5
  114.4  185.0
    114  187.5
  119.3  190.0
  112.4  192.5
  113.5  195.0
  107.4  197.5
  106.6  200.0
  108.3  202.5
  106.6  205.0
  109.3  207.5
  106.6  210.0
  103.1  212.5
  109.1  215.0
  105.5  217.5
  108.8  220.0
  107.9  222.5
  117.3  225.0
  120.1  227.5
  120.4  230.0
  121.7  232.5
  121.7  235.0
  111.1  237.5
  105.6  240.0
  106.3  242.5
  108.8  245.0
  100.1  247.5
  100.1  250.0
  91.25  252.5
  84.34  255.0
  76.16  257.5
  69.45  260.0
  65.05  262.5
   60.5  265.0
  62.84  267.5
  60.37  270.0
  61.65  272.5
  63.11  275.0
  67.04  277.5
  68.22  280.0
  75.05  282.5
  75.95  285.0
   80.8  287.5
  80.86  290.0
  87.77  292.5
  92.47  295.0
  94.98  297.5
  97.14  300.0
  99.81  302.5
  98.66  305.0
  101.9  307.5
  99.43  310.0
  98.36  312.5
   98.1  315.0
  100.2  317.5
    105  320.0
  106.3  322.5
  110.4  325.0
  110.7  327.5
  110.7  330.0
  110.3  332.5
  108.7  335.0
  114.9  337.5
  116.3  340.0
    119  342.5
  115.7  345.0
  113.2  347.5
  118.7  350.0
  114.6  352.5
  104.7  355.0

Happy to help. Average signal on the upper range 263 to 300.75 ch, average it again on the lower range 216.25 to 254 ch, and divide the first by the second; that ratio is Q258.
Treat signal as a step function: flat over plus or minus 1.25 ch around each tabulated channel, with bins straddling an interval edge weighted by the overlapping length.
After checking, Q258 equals 0.68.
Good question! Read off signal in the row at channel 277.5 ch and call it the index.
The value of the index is 67.04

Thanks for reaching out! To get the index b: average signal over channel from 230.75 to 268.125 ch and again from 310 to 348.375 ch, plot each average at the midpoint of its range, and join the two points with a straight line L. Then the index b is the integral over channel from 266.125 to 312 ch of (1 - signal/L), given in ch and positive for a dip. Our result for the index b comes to 8.9 ch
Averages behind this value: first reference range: 93.2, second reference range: 109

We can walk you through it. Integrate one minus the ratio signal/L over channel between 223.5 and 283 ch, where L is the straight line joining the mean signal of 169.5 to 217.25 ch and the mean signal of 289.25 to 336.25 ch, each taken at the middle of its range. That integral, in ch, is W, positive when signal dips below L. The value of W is 9.8 ch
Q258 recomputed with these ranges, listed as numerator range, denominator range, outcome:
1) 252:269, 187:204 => 0.64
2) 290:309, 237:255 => 0.94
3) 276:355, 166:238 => 0.87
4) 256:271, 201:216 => 0.62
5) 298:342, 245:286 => 1.40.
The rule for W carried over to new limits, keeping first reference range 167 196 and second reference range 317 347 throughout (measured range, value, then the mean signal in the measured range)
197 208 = 0.9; 108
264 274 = 4.6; 61.4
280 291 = 3.5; 77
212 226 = 0.9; 109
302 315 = 1.5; 99.5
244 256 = 1.9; 96.9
